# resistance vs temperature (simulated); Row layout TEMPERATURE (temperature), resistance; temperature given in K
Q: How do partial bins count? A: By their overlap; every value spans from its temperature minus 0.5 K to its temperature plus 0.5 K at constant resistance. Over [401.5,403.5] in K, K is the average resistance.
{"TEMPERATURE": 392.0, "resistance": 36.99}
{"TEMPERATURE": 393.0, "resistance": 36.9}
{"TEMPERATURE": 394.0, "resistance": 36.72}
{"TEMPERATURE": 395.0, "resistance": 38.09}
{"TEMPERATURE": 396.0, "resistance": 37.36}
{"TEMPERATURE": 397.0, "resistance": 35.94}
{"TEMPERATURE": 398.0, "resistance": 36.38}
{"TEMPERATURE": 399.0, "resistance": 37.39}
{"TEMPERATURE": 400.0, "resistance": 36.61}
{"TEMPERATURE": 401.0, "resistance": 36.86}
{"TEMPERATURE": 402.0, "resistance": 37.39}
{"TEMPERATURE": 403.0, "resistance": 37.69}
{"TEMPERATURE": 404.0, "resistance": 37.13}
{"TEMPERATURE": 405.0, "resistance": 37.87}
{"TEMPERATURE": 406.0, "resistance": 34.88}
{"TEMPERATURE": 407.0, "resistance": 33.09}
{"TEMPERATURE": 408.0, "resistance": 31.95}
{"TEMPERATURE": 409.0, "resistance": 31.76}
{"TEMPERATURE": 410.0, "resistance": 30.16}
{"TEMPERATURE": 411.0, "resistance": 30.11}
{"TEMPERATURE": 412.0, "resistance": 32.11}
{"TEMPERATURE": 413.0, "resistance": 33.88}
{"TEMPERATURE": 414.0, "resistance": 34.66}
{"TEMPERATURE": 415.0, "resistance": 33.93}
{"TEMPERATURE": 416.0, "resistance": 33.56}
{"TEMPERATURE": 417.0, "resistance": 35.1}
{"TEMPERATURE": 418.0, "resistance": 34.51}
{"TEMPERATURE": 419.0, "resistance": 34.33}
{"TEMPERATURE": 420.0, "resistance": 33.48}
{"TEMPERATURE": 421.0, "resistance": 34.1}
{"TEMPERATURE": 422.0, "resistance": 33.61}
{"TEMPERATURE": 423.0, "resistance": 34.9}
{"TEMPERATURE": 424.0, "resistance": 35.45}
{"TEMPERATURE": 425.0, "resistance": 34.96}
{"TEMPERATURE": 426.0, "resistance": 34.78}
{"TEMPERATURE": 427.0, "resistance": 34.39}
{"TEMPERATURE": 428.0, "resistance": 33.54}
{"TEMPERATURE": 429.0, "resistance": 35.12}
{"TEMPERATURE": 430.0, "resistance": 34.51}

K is 37.5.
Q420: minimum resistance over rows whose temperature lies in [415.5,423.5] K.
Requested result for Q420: 33.48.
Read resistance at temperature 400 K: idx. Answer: 36.61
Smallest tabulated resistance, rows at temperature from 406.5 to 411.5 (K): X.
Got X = 30.11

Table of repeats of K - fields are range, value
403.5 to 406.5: 36.6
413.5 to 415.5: 34.3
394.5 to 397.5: 37.1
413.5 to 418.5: 34.4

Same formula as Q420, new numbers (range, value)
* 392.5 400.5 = 35.94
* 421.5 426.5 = 33.61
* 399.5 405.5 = 36.61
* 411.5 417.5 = 32.11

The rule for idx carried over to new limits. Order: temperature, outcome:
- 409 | 31.76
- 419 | 34.33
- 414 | 34.66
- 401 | 36.86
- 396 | 37.36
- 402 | 37.39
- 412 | 32.11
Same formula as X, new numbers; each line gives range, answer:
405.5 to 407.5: 33.09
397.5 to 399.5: 36.38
